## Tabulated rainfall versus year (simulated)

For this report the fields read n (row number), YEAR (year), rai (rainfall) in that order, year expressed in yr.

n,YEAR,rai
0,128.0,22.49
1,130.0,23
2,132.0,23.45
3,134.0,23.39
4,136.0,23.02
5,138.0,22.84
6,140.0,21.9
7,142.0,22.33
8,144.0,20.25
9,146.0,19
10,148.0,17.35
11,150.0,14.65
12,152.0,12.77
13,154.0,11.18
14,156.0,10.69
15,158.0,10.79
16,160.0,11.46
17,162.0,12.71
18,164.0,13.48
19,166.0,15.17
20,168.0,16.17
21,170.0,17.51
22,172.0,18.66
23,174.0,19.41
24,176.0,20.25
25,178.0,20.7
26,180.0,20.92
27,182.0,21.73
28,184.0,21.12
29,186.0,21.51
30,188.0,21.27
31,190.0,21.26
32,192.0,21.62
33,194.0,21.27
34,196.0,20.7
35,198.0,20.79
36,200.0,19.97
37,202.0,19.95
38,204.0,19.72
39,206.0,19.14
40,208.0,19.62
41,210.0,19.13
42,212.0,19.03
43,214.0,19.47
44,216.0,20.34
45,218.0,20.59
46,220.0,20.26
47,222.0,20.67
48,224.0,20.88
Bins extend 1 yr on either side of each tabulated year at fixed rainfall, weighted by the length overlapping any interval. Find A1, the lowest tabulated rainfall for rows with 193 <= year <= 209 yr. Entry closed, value 19.14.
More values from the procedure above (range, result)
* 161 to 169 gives 12.71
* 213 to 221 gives 19.47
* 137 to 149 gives 17.35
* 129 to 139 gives 22.84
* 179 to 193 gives 20.92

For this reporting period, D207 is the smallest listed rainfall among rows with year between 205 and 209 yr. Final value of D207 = 19.14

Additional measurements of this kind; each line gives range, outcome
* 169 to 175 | 17.51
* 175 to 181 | 20.25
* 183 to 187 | 21.12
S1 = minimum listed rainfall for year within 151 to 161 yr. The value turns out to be 10.69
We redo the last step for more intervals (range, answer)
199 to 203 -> 19.95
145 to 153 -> 12.77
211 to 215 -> 19.03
